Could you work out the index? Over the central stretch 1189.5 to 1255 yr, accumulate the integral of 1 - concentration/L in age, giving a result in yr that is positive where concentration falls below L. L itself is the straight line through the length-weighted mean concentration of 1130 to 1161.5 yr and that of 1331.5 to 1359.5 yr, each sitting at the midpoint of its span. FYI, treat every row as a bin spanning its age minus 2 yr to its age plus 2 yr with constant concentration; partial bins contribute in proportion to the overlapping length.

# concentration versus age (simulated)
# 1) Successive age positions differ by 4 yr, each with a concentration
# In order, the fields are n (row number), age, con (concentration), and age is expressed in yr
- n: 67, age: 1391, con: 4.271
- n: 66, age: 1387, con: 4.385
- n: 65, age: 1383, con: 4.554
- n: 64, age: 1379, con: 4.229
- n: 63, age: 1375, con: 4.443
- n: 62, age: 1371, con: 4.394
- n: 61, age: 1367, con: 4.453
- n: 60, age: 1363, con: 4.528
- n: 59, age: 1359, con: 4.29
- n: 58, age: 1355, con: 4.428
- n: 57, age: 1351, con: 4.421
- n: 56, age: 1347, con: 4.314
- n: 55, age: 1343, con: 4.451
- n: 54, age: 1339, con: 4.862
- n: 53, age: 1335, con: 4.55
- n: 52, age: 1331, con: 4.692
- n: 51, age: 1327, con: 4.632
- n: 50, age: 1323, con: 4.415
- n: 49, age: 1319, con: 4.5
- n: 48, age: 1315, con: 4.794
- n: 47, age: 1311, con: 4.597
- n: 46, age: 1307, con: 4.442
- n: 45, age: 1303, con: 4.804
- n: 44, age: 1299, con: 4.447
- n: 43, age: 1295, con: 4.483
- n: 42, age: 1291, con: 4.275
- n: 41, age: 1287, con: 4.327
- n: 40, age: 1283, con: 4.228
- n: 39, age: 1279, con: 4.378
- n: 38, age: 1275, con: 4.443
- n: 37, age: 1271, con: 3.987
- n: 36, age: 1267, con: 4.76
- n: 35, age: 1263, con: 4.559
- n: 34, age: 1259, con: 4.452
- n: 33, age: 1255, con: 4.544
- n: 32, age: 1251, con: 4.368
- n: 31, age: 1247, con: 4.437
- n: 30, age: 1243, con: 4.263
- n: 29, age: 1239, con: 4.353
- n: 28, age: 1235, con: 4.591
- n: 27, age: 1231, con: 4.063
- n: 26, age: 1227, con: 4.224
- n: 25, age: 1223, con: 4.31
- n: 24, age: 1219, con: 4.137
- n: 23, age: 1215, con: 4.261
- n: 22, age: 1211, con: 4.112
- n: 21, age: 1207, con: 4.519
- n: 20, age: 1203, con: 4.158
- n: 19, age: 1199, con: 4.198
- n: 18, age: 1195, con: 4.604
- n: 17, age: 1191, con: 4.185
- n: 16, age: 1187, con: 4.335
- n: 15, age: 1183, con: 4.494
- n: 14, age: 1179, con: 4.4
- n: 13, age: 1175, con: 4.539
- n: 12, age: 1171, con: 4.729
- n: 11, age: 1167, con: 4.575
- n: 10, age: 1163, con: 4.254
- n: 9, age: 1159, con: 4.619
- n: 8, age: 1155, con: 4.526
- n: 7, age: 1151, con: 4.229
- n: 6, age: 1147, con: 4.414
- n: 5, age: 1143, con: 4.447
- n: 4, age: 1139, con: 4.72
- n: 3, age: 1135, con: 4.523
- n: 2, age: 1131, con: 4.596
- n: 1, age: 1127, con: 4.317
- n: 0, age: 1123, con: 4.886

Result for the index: 2.8 yr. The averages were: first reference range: 4.5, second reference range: 4.5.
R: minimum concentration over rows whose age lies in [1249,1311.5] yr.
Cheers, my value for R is 3.987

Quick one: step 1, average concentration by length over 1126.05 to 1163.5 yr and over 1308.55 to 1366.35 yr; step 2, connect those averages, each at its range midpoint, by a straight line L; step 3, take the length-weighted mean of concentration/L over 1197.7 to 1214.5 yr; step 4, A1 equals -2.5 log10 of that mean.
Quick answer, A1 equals 0.06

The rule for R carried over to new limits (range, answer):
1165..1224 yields 4.112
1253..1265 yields 4.452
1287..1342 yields 4.275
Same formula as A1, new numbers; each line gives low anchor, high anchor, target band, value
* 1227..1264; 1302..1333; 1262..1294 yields 0.03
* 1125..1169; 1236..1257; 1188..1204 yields 0.04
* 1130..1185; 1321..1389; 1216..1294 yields 0.03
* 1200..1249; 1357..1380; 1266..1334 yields -0.03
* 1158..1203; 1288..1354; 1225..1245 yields 0.04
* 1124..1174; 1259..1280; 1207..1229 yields 0.06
